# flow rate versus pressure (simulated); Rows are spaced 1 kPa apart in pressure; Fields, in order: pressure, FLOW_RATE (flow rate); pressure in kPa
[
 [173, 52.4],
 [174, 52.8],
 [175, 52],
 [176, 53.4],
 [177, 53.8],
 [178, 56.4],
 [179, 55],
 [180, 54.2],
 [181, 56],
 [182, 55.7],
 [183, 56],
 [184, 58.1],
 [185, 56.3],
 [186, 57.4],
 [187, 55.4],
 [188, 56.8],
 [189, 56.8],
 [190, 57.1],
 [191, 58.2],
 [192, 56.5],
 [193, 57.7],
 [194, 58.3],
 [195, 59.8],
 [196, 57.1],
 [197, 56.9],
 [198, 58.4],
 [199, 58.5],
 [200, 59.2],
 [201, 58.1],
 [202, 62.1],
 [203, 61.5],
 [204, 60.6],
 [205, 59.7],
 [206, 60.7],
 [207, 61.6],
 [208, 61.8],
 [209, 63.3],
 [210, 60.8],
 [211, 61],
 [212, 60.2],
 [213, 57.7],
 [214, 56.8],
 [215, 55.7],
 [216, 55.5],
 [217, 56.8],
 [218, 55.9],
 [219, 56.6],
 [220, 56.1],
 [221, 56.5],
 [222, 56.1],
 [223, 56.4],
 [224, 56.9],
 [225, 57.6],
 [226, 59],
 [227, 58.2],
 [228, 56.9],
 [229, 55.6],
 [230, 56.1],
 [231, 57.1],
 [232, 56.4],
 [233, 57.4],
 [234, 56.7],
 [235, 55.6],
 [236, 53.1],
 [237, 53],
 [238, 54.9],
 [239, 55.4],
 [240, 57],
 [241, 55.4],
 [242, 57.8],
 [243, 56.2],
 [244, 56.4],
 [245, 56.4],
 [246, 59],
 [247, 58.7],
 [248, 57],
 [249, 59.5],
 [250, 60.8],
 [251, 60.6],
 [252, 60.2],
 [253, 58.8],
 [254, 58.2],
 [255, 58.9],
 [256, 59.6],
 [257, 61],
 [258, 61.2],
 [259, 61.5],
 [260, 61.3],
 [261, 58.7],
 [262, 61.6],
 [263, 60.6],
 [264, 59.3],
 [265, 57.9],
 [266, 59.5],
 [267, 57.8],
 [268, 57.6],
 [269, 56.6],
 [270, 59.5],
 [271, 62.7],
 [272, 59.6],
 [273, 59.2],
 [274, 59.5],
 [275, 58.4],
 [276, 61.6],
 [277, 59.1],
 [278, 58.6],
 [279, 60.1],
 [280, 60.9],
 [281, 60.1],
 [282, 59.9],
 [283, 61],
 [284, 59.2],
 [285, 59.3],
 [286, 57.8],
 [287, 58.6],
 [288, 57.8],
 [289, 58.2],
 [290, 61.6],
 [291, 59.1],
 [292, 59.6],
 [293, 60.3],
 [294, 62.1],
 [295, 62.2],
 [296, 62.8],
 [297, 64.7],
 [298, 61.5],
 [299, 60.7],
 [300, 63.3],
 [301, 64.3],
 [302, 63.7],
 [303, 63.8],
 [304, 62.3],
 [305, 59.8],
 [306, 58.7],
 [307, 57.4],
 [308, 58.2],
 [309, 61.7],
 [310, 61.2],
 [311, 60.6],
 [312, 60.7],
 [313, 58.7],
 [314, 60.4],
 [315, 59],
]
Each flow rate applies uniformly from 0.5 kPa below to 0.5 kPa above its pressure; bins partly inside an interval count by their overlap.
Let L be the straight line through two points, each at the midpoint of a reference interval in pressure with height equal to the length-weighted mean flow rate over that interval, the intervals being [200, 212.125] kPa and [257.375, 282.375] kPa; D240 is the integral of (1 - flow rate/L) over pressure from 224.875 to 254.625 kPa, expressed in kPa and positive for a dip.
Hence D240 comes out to 1.5 kPa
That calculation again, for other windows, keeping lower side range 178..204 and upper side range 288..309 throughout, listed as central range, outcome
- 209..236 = 0.6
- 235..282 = 0.9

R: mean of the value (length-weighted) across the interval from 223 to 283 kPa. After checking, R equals 58.4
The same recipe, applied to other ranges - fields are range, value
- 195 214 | 59.9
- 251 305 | 60.3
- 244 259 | 59.3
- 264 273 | 58.9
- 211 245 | 56.5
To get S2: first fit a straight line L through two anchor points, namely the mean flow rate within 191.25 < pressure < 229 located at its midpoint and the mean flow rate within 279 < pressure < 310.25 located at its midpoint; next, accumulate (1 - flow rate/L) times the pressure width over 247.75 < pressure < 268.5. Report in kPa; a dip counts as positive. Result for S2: 0.0 kPa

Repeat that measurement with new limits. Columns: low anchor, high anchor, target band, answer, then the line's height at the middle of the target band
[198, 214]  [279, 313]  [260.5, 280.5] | 0.37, 60.6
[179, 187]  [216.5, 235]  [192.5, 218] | -1.21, 56.5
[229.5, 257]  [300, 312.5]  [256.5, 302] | -0.55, 59.5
